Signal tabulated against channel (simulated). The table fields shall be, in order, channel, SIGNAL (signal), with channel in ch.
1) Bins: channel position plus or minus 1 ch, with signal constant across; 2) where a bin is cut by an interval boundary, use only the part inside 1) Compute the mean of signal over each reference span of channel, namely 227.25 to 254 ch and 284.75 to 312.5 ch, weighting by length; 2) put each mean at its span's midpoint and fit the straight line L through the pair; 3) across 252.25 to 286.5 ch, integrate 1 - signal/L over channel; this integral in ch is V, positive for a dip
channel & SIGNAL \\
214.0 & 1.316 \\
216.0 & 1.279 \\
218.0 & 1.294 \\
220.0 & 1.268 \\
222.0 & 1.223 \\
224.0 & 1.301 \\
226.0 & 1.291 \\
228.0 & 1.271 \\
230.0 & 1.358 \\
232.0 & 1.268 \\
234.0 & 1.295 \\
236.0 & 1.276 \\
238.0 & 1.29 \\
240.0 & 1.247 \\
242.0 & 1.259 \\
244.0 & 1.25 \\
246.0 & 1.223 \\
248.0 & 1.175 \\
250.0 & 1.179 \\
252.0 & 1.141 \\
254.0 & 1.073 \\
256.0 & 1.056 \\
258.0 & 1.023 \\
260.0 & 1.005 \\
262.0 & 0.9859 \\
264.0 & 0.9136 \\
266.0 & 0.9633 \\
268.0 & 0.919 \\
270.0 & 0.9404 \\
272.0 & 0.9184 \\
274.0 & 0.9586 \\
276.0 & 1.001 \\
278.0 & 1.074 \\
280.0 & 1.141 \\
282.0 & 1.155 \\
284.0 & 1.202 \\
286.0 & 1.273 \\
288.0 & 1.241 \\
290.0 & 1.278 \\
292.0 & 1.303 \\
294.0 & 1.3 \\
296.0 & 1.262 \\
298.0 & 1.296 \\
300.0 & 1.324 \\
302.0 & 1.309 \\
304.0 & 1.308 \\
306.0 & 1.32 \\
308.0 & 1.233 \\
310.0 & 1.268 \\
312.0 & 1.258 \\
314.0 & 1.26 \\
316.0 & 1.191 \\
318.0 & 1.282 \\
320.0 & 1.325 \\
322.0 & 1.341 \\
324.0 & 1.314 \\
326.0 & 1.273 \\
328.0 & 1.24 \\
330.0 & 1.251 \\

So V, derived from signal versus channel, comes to 6.2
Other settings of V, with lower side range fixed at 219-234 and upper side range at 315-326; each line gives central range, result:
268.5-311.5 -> 3.15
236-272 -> 5.28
